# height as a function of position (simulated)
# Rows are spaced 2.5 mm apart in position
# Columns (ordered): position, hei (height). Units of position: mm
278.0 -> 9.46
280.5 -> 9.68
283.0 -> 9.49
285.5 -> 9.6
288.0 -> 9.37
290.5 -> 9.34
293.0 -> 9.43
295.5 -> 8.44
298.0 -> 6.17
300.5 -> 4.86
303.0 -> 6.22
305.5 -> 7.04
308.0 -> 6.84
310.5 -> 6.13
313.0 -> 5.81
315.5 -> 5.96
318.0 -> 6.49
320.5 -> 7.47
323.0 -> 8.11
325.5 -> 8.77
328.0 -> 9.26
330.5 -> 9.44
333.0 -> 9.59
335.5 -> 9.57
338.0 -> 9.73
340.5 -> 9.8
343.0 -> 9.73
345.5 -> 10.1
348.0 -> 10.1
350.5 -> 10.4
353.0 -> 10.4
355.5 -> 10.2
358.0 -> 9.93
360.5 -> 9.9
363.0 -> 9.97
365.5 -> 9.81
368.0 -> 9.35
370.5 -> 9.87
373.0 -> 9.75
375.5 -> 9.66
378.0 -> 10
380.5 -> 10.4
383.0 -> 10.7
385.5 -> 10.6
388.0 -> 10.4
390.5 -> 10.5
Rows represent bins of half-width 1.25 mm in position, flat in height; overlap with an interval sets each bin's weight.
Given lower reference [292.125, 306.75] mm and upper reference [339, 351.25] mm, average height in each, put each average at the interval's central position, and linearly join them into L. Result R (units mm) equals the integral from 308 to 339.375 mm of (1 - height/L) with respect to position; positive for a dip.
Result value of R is 2.4 mm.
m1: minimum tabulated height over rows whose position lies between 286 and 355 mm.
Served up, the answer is 4.86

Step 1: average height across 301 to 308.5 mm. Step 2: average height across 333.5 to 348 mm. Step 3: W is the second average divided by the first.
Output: 1.5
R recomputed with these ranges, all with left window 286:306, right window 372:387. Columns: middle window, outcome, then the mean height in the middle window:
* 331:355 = -2.2 mm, 9.93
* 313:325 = 2.0 mm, 6.99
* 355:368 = -0.3 mm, 9.89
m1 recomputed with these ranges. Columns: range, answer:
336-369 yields 9.35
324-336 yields 8.77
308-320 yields 5.81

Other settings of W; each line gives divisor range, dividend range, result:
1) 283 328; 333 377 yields 1.31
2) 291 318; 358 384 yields 1.47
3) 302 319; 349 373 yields 1.57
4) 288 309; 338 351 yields 1.34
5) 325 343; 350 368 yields 1.06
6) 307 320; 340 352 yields 1.59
